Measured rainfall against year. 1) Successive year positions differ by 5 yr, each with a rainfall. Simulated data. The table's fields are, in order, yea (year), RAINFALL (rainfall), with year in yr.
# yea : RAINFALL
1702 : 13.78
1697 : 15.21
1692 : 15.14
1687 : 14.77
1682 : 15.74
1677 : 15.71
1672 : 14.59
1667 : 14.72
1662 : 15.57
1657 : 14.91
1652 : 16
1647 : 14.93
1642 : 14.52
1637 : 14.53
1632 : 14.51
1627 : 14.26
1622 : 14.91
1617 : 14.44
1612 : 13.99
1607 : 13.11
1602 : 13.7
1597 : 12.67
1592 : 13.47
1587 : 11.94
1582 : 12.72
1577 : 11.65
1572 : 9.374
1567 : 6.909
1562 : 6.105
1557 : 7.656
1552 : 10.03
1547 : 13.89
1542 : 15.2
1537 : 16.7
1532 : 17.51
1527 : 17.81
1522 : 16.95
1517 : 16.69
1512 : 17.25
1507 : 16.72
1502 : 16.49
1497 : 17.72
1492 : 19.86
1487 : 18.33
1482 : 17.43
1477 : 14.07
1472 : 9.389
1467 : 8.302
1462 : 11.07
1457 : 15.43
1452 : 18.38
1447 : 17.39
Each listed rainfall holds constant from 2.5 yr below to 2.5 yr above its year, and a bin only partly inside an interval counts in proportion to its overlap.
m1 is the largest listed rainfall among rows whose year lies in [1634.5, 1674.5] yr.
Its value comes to 16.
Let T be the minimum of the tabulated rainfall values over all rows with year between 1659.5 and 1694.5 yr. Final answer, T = 14.59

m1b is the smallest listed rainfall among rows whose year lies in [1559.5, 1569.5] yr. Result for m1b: 6.105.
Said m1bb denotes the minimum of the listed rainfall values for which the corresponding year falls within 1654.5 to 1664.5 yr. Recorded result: 14.91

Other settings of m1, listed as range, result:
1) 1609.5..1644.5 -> 14.91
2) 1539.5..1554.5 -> 15.2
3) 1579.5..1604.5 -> 13.7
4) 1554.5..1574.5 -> 9.374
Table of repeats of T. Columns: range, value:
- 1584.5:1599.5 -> 11.94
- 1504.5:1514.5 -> 16.72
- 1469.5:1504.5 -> 9.389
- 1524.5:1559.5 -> 7.656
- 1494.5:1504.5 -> 16.49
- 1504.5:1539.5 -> 16.69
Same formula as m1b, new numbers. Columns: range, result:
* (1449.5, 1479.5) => 8.302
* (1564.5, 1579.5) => 6.909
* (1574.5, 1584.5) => 11.65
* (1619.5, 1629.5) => 14.26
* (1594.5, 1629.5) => 12.67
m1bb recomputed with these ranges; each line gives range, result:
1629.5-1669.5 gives 14.51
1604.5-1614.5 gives 13.11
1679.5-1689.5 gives 14.77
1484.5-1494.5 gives 18.33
